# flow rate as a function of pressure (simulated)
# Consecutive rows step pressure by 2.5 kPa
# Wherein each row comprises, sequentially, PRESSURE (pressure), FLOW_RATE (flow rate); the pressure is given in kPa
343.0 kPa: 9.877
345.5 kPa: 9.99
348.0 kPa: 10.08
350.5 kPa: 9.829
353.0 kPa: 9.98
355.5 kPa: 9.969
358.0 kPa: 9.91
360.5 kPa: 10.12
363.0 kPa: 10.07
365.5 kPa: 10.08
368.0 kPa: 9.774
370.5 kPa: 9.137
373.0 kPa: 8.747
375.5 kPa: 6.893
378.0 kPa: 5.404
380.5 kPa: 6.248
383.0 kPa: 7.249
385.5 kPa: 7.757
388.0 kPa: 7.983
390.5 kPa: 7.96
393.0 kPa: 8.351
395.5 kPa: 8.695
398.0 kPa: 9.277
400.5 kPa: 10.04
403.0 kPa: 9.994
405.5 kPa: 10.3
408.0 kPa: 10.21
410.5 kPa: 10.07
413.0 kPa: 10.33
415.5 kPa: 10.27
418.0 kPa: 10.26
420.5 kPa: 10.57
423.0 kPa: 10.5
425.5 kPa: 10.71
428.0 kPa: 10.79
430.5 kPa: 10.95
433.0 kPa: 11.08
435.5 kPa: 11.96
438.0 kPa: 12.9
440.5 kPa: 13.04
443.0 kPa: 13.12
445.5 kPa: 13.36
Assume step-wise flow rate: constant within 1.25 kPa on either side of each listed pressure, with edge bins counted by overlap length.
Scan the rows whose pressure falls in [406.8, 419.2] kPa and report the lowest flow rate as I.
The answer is 10.07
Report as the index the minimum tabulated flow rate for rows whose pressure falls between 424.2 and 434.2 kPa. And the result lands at 10.71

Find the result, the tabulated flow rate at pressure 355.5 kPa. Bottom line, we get 9.969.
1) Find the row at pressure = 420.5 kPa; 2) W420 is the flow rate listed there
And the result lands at 10.57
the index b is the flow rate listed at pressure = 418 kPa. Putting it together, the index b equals 10.26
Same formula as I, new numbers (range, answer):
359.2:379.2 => 5.404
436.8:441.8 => 12.9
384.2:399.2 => 7.757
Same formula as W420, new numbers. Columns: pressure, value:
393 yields 8.351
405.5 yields 10.3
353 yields 9.98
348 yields 10.08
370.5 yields 9.137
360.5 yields 10.12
